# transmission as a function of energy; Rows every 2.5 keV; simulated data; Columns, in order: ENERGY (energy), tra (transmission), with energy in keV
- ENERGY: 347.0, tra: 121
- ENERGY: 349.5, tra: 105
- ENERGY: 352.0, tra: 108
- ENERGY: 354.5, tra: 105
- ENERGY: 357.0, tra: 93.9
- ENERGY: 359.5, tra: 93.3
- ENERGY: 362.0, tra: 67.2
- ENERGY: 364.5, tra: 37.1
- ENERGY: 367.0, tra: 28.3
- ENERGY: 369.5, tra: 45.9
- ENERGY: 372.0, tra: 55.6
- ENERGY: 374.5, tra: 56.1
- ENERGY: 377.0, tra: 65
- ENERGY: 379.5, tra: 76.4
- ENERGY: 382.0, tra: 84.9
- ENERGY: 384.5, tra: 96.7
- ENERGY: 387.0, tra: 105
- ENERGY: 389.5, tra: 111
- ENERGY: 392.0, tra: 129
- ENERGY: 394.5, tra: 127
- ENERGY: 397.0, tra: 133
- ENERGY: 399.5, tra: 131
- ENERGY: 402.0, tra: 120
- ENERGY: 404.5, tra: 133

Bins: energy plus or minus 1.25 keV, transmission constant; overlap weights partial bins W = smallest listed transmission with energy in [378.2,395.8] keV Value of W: 76.4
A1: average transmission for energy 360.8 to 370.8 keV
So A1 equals 44.6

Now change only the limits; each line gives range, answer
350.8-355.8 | 106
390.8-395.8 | 128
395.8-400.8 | 132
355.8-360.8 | 93.3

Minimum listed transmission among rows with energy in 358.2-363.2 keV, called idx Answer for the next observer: 67.2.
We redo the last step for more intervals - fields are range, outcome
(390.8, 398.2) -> 127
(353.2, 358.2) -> 93.9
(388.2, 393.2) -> 111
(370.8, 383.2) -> 55.6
